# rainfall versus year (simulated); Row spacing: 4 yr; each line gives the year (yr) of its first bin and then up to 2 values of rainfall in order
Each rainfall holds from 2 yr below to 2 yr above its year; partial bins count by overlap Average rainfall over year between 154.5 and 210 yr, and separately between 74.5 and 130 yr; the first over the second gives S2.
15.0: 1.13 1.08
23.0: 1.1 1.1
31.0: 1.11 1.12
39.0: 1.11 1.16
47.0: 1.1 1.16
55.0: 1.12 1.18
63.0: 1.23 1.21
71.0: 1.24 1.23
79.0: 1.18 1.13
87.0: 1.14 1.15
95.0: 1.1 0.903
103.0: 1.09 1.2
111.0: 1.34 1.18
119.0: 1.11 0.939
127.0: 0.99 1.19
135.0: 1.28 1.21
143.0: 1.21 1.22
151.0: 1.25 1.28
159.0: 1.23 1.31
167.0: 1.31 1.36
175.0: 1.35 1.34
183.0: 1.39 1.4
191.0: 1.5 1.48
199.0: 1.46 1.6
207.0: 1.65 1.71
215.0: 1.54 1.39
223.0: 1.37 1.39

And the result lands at 1.26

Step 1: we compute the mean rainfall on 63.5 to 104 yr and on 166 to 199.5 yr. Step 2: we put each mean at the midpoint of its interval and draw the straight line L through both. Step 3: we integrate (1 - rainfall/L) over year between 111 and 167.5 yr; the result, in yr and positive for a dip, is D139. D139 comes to 4.0 yr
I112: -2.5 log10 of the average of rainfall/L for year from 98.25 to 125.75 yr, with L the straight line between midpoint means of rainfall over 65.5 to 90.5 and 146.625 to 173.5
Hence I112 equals 0.10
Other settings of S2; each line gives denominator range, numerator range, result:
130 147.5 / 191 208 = 1.25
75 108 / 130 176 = 1.13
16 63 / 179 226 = 1.32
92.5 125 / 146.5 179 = 1.17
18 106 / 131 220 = 1.22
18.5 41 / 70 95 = 1.06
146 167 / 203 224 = 1.22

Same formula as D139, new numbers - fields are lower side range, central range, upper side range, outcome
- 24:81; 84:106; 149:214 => 2.8 yr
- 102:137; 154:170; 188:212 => 0.9 yr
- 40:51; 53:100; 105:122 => 0.1 yr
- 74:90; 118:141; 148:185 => 2.3 yr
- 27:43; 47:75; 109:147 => -1.4 yr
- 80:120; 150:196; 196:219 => 2.6 yr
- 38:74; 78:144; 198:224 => 8.4 yr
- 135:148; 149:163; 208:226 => 0.2 yr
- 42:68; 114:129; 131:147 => 2.1 yr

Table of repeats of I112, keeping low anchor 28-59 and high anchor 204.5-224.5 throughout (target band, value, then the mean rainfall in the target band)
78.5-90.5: 0.07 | 1.15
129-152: 0.11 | 1.23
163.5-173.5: 0.08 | 1.33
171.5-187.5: 0.07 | 1.37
